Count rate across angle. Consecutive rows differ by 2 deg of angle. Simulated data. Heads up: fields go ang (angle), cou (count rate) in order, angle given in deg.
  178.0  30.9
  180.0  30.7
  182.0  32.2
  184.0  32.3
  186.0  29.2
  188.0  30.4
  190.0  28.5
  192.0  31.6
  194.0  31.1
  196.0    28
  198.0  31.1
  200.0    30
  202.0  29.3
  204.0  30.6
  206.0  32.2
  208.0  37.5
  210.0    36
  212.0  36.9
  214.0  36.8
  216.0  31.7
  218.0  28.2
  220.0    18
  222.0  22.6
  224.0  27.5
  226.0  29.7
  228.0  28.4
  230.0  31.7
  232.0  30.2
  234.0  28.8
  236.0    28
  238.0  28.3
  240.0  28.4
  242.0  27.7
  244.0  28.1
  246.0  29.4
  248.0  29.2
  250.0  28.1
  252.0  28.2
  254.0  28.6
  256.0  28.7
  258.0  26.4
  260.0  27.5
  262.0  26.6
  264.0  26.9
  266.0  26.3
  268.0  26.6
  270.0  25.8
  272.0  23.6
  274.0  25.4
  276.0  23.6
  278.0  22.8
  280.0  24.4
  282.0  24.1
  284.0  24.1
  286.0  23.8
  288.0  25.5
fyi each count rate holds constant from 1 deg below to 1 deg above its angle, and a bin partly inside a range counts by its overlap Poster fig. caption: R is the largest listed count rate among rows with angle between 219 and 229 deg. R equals 29.7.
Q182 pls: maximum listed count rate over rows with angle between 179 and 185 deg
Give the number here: 32.3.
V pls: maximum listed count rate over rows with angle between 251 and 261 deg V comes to 28.7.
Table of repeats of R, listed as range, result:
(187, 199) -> 31.6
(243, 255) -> 29.4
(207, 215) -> 37.5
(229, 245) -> 31.7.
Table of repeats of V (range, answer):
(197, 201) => 31.1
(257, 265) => 27.5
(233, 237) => 28.8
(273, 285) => 25.4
